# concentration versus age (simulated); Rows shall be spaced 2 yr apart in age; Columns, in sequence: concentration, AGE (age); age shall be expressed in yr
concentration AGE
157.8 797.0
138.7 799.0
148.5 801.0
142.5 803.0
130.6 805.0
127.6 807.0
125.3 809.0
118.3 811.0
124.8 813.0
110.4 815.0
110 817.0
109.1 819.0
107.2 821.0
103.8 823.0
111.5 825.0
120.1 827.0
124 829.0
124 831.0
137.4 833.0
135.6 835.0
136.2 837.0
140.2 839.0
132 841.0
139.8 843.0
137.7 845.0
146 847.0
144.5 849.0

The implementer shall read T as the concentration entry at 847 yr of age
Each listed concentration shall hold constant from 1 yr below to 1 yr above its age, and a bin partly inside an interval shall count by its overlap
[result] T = 146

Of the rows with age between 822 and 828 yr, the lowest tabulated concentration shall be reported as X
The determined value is 103.8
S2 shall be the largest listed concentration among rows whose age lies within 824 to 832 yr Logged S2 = 124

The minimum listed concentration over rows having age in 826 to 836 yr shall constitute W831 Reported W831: 120.1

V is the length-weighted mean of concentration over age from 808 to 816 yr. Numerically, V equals 120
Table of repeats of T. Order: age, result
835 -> 135.6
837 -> 136.2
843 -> 139.8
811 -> 118.3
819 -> 109.1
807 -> 127.6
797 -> 157.8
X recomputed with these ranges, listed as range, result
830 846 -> 124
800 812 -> 118.3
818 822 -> 107.2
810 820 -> 109.1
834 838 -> 135.6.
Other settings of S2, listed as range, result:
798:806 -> 148.5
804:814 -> 130.6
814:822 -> 110.4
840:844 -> 139.8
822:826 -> 111.5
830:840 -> 140.2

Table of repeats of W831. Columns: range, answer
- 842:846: 137.7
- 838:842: 132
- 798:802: 138.7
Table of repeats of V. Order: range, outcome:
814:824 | 108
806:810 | 126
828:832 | 124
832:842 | 136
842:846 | 139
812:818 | 115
